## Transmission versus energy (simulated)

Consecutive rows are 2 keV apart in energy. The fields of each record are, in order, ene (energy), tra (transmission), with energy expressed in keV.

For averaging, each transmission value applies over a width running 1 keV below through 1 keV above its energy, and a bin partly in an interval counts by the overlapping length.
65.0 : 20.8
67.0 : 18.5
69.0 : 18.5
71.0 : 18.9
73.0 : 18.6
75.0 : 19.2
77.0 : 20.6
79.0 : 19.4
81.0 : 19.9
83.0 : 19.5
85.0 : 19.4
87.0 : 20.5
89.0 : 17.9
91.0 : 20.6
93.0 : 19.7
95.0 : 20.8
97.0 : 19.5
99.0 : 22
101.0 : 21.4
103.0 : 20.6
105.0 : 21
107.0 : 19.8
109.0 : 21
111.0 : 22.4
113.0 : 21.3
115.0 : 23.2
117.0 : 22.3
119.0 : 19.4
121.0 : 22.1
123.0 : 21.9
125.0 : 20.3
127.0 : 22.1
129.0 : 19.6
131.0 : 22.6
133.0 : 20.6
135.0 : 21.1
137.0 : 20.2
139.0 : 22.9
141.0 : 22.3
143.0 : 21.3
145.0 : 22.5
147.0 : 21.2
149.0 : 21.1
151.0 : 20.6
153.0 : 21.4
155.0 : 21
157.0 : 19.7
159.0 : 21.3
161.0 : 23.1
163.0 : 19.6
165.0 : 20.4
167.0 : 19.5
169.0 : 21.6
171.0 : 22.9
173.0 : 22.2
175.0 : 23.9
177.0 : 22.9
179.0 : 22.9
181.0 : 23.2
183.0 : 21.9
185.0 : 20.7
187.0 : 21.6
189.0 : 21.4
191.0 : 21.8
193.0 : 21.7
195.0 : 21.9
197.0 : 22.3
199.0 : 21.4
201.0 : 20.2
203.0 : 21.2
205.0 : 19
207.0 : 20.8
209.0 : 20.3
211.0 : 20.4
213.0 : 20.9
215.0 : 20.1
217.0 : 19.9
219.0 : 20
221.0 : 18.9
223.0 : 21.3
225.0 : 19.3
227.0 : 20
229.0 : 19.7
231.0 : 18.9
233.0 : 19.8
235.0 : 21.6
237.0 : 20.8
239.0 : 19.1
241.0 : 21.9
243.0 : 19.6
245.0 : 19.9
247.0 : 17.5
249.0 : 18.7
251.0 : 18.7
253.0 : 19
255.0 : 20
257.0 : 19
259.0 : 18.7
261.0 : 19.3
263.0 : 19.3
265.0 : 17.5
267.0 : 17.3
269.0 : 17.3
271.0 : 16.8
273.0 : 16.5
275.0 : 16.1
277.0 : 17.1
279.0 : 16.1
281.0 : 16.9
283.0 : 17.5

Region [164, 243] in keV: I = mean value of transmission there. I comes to 21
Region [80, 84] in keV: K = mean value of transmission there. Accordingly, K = 19.7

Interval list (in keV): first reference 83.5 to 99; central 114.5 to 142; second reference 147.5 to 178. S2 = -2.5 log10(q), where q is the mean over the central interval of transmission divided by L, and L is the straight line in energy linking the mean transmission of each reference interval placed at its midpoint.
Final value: -0.039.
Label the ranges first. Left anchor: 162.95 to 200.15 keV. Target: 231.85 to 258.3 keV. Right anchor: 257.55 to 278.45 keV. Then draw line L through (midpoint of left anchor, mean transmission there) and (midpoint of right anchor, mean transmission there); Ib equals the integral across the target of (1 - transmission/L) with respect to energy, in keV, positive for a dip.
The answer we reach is -1.3 keV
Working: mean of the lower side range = 21.8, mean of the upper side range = 17.6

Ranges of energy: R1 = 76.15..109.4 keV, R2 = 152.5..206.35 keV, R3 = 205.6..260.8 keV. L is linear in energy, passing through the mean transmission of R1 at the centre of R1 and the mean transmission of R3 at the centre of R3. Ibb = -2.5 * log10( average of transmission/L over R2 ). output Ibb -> -0.08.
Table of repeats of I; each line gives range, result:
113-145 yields 21.5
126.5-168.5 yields 21.1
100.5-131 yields 21.3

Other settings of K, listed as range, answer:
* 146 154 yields 21.1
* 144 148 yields 21.9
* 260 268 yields 18.4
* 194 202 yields 21.4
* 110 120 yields 21.7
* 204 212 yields 20.1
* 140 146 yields 22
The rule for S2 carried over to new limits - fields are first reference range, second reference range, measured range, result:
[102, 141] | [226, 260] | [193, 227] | -0.025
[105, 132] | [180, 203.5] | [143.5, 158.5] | 0.020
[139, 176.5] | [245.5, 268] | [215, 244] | -0.034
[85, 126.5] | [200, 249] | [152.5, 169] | -0.016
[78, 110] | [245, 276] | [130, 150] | -0.103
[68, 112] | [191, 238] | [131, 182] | -0.068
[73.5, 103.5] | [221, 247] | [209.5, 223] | -0.007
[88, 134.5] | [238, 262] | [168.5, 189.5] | -0.112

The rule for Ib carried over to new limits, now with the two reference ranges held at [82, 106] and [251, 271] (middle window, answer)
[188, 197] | -1.2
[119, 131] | -0.8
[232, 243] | -1.0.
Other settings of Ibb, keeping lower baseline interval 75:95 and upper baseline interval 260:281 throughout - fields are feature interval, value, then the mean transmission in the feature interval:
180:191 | -0.181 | 21.8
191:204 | -0.176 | 21.5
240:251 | -0.106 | 19.4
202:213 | -0.127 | 20.4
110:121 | -0.127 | 21.8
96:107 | -0.068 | 20.8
